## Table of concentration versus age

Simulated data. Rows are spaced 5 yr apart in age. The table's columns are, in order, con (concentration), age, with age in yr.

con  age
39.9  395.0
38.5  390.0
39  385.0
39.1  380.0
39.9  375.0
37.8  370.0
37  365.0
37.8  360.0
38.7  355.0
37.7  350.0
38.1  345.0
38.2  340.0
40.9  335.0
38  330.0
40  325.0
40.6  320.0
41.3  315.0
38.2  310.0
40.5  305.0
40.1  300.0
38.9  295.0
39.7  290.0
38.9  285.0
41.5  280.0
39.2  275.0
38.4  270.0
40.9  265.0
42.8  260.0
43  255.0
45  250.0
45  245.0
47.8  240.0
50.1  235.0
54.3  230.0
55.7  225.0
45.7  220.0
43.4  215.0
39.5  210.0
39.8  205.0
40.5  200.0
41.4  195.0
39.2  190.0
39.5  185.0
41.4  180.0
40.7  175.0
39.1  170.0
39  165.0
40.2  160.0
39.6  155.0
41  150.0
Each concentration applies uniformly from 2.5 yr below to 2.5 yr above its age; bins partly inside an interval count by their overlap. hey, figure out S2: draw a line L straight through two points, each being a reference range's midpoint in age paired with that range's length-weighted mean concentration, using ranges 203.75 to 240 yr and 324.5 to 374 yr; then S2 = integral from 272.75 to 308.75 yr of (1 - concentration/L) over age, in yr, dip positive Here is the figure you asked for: 2.3 yr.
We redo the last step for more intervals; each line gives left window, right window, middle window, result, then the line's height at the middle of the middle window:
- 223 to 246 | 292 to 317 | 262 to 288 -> 2.7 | 44.4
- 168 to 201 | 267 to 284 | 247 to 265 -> -1.6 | 39.8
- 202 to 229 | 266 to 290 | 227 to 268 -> -3.6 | 42.4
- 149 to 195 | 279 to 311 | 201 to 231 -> -4.4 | 39.9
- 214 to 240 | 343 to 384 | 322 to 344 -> 0.9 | 40.9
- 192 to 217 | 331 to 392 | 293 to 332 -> -0.5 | 39.3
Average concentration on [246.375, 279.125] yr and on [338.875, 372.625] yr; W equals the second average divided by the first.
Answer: 0.91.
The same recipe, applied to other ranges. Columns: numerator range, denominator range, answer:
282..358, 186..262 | 0.88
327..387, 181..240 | 0.87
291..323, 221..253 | 0.81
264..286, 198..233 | 0.87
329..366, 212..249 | 0.79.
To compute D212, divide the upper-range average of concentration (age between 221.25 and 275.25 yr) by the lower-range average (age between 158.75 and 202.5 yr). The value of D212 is 1.1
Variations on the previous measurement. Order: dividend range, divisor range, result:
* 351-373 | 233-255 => 0.82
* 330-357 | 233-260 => 0.84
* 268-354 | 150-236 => 0.92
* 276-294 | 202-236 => 0.85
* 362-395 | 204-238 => 0.82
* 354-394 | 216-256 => 0.80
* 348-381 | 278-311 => 0.96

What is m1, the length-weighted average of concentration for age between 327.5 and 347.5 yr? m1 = 38.8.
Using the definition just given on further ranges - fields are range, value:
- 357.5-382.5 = 38.3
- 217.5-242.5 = 50.7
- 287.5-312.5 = 39.5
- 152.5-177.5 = 39.7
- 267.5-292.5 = 39.5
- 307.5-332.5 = 39.6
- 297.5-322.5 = 40.1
